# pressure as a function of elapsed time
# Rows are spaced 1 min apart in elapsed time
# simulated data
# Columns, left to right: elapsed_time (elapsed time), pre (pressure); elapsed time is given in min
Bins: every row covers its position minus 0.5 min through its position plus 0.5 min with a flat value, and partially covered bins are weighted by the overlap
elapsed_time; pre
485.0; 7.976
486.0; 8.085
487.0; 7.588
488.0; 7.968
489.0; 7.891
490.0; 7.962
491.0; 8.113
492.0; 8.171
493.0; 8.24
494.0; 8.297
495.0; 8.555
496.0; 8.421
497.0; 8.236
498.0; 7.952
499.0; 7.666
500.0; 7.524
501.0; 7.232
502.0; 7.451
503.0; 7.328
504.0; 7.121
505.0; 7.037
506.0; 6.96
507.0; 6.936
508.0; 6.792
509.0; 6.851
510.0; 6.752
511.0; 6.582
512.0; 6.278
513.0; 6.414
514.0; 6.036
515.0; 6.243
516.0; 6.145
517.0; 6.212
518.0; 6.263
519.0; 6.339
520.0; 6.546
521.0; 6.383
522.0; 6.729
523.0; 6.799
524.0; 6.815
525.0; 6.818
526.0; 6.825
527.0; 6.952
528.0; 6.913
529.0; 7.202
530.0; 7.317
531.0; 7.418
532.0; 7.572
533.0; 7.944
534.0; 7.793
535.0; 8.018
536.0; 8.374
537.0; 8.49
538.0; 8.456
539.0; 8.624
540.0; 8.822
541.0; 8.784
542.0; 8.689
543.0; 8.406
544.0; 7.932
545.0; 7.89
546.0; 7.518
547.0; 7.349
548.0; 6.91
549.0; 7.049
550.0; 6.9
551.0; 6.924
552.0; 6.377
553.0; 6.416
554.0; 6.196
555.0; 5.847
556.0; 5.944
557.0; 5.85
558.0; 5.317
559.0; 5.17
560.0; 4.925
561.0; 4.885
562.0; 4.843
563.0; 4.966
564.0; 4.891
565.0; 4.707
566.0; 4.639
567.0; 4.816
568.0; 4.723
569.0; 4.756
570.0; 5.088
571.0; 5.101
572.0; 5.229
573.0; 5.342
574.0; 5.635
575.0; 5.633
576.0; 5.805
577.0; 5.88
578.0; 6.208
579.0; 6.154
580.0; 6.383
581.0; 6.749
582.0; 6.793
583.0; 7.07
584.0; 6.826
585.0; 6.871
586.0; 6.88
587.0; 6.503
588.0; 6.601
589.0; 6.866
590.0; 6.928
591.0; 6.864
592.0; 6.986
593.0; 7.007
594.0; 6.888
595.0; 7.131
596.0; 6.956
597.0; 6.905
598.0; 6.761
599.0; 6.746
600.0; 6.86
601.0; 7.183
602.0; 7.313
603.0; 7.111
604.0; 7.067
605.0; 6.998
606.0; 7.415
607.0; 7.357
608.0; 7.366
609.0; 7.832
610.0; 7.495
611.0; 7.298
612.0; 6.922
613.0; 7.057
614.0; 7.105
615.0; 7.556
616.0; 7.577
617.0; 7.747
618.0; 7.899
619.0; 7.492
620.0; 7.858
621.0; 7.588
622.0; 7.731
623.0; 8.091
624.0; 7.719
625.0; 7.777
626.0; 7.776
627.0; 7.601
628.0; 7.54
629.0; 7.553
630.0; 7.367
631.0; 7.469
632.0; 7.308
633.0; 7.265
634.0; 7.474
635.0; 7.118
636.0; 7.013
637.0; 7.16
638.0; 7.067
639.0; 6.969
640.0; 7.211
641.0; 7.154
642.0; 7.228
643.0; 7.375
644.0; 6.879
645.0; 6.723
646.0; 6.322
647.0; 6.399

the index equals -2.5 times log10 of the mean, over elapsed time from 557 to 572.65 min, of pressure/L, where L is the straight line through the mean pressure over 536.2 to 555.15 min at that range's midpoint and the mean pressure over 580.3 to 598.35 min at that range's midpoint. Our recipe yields 0.41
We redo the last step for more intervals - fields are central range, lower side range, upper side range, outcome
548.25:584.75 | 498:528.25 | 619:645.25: 0.22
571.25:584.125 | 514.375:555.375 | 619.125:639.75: 0.20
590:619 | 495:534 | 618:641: 0.03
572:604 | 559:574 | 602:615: -0.08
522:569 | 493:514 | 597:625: 0.09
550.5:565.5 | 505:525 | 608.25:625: 0.25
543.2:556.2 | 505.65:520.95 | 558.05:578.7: -0.23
